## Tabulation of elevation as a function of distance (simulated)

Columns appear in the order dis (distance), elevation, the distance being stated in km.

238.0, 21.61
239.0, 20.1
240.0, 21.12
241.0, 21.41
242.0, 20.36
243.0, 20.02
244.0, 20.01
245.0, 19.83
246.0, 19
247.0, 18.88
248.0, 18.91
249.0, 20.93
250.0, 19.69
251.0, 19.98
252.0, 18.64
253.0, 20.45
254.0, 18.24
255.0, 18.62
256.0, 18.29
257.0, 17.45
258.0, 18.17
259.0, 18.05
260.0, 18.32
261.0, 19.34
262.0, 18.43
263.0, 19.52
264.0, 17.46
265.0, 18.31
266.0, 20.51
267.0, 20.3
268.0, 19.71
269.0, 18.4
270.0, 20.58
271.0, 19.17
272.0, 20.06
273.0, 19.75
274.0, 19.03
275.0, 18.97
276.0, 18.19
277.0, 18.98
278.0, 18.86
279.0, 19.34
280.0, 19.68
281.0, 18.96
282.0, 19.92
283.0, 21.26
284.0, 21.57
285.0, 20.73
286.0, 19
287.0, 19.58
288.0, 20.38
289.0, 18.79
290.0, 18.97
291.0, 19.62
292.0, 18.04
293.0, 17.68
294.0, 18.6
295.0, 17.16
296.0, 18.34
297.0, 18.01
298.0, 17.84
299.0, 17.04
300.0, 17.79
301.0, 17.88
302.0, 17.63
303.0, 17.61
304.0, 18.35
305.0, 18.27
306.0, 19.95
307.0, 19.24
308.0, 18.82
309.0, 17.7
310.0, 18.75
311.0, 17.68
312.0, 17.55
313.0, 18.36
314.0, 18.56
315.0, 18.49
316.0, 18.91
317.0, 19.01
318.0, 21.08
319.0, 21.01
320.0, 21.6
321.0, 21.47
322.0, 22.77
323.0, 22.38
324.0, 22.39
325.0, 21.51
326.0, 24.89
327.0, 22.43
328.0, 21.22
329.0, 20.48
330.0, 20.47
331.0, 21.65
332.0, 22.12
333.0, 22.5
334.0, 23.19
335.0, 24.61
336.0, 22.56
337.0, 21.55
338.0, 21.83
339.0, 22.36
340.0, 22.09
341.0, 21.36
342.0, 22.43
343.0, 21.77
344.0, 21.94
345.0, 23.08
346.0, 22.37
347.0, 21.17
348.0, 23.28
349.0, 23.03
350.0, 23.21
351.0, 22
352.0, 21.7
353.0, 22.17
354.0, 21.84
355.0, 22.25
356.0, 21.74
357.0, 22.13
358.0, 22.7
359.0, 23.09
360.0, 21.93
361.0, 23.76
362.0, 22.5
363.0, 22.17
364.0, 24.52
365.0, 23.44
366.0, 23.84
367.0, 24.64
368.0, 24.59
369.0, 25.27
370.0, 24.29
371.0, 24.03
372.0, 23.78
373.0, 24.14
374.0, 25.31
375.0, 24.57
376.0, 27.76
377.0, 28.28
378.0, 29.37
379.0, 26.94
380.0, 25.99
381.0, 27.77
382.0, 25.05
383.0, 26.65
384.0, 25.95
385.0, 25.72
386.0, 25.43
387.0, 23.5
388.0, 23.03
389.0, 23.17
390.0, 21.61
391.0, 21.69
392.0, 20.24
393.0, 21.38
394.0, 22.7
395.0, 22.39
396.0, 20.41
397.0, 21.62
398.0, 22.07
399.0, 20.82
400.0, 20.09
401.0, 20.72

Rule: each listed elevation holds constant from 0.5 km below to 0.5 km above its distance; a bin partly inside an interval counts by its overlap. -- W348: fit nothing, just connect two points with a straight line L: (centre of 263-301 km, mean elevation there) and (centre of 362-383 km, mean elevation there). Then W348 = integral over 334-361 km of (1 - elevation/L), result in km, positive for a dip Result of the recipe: 1.35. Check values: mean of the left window 19.1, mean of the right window 25.3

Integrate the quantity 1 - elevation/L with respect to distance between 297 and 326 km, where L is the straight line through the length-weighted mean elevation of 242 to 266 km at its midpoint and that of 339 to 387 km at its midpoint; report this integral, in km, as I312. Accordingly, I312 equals 3.0 km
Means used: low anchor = 19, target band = 19.3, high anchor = 23.9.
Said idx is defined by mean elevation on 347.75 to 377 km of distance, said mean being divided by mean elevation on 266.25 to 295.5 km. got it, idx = 1.21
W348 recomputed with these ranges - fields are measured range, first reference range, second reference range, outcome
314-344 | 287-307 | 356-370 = -1.3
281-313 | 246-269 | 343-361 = 2.6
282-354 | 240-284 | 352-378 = 4.6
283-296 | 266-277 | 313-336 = 0.6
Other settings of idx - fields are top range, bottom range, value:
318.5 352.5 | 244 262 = 1.17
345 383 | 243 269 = 1.26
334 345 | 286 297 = 1.19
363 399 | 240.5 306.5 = 1.27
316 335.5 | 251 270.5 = 1.16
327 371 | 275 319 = 1.20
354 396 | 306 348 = 1.14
